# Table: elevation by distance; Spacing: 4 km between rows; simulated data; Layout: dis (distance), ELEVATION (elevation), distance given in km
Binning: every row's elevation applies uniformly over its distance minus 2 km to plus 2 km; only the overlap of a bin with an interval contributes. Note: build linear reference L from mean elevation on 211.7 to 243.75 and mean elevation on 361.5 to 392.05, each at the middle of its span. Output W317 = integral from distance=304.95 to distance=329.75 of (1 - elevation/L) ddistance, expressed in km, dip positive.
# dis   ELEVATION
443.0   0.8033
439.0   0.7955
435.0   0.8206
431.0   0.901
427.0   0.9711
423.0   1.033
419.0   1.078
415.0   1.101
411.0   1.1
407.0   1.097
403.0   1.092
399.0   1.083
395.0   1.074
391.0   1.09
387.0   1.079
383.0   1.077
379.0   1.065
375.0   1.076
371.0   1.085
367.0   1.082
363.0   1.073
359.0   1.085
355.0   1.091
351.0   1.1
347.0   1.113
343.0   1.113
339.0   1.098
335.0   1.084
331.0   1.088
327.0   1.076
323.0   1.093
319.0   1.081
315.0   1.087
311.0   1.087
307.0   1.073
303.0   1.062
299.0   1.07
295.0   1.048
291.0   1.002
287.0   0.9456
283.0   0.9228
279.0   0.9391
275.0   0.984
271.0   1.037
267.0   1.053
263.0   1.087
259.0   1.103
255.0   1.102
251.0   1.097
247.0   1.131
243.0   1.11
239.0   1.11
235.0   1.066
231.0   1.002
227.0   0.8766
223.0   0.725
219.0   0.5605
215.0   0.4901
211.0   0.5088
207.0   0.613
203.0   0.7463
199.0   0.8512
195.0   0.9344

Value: -2.48 km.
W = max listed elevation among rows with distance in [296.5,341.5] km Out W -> 1.098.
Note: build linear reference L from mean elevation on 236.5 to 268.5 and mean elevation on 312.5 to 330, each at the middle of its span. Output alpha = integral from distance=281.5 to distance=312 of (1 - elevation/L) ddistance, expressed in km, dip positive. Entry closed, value 1.8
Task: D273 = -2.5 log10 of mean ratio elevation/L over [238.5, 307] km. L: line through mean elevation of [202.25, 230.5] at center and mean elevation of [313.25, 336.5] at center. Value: -0.20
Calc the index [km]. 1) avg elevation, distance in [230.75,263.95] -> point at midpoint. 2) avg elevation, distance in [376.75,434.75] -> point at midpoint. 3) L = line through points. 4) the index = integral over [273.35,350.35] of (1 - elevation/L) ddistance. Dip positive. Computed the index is 1.8 km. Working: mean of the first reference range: 1.09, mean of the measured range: 1.05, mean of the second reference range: 1.05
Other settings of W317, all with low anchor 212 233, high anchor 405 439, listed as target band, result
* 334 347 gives -3.17 km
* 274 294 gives -3.85 km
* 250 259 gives -3.94 km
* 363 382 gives -2.98 km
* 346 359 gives -2.82 km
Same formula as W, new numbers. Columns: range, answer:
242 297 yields 1.131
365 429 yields 1.101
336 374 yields 1.113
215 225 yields 0.725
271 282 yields 1.037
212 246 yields 1.11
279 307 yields 1.073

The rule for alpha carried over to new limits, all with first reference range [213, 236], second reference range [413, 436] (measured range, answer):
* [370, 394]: -3.38 km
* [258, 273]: -4.56 km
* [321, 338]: -3.78 km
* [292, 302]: -2.35 km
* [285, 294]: -1.46 km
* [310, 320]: -2.44 km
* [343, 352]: -1.99 km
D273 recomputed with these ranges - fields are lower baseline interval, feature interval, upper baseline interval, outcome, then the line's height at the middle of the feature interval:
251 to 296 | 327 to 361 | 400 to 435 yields -0.07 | 1.03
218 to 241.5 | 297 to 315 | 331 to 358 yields -0.04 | 1.03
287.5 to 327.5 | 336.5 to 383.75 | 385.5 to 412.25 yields -0.01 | 1.08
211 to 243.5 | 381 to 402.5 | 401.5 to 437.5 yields -0.09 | 0.991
